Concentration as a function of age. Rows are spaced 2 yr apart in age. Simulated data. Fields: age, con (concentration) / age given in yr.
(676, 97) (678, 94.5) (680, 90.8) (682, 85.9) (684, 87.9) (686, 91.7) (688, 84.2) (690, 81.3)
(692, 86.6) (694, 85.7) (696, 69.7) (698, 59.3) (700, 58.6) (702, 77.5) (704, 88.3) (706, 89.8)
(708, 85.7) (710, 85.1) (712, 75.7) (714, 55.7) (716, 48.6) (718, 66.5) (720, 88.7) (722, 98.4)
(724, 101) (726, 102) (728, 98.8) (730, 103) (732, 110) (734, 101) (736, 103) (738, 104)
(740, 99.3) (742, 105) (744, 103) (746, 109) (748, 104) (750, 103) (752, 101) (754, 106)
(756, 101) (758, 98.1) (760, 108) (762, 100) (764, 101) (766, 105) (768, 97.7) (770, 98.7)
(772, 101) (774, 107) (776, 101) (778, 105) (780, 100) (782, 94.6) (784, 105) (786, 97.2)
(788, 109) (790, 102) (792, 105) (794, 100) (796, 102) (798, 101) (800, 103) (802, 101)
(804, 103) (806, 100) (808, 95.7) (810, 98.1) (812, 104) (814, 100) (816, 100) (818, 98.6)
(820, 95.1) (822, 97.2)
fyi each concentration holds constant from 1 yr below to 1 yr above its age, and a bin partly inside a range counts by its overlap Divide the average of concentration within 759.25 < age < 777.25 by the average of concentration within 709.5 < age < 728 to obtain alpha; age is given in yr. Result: 1.3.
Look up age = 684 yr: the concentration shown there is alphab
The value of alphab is 87.9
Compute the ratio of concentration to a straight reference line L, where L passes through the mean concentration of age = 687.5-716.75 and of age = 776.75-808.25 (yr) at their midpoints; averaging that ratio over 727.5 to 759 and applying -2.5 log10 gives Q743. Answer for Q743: -0.18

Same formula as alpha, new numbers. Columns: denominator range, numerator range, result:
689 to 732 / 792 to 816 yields 1.23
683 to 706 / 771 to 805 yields 1.28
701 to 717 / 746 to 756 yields 1.37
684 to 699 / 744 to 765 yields 1.28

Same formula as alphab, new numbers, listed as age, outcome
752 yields 101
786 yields 97.2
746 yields 109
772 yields 101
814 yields 100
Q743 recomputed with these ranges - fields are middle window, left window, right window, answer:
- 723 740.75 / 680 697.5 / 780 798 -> -0.123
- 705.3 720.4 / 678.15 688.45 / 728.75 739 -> 0.306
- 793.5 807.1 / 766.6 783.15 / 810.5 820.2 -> -0.014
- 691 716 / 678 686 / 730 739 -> 0.256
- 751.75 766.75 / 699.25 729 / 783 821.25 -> -0.124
